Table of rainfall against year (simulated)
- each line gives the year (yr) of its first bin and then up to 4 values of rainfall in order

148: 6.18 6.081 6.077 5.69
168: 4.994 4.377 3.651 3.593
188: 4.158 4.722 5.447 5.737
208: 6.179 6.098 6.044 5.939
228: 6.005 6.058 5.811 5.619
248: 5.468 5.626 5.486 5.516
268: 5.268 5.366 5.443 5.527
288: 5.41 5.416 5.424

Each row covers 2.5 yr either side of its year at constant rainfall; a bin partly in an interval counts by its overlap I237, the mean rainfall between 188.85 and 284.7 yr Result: 5.63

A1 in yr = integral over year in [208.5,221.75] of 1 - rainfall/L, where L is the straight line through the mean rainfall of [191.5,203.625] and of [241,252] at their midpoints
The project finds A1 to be -1.7 yr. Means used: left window 5.28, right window 5.55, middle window 6.07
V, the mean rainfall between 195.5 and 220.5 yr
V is 5.9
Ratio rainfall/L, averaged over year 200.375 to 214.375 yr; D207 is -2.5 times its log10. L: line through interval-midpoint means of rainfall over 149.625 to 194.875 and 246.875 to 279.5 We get -0.18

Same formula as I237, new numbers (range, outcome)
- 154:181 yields 4.99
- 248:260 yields 5.54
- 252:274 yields 5.45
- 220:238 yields 5.98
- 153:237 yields 5.33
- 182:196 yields 4.26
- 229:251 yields 5.75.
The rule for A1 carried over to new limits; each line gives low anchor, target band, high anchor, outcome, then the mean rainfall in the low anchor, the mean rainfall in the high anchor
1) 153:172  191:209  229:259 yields 0.44 yr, 5.56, 5.7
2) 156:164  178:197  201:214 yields 5.64 yr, 5.91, 6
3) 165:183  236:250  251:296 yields -1.50 yr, 4.27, 5.45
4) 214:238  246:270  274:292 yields 0.89 yr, 6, 5.45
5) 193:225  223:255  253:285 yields -0.84 yr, 5.81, 5.45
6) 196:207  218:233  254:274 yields -1.12 yr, 5.68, 5.43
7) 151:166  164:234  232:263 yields 6.98 yr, 5.91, 5.65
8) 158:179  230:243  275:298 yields -1.63 yr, 4.92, 5.44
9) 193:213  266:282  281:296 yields 0.32 yr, 5.69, 5.45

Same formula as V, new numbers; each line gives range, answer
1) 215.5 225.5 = 5.99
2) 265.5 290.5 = 5.4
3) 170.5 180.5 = 4.01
